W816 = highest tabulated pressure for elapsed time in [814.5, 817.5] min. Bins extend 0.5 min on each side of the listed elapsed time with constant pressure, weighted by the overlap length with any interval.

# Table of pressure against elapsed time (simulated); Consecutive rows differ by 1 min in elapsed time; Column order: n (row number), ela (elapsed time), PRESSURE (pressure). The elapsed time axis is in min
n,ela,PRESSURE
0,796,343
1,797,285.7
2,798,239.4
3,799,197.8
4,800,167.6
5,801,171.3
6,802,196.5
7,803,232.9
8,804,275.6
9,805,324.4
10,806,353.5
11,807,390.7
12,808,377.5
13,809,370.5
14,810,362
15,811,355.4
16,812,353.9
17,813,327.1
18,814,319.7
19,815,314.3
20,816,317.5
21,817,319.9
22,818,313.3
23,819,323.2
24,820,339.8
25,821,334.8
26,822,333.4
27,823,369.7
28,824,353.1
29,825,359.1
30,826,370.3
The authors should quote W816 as 319.9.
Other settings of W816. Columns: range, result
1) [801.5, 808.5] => 390.7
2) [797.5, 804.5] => 275.6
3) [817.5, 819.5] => 323.2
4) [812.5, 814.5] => 327.1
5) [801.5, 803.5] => 232.9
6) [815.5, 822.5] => 339.8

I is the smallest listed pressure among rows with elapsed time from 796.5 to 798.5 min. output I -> 239.4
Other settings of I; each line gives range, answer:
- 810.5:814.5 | 319.7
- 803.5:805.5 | 275.6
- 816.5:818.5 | 313.3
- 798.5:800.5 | 167.6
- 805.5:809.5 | 353.5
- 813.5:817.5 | 314.3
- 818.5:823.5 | 323.2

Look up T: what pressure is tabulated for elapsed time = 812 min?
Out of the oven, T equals 353.9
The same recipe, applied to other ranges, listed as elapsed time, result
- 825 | 359.1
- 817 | 319.9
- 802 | 196.5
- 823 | 369.7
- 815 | 314.3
